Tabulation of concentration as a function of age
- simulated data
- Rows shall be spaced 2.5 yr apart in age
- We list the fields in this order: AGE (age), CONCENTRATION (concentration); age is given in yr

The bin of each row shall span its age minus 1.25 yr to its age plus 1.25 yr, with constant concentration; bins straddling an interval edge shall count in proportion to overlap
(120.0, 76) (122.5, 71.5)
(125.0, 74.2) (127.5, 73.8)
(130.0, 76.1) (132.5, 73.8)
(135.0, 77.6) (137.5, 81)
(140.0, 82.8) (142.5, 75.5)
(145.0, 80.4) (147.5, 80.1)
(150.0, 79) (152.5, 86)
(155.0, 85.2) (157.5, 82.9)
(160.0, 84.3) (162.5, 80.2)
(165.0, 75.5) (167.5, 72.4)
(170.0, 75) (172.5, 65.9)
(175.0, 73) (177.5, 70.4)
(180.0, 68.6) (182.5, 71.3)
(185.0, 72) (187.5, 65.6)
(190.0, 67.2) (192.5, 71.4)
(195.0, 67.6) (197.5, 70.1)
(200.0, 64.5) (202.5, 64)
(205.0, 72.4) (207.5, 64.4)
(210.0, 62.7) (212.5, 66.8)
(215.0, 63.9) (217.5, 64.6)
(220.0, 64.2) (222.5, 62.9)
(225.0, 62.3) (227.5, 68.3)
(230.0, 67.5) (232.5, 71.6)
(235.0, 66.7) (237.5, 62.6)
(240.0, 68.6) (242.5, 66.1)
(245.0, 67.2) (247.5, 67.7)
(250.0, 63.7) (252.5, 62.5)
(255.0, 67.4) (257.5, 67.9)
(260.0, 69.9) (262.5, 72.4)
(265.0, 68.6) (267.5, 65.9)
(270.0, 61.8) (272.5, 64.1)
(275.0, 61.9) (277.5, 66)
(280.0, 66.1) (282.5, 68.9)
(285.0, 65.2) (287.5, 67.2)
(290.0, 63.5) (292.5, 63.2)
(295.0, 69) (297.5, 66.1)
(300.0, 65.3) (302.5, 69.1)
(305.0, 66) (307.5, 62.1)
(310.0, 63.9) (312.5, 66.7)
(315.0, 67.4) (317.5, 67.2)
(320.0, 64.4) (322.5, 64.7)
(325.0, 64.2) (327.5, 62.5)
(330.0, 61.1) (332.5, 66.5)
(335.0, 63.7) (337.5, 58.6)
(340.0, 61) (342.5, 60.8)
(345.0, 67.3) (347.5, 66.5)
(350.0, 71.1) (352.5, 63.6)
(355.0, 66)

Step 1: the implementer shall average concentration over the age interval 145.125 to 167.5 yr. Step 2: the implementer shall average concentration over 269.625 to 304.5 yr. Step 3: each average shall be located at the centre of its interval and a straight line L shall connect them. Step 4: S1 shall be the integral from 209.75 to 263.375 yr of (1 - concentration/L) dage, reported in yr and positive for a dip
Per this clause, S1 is 3.9 yr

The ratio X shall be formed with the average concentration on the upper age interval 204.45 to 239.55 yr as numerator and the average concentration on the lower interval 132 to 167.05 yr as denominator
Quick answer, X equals 0.82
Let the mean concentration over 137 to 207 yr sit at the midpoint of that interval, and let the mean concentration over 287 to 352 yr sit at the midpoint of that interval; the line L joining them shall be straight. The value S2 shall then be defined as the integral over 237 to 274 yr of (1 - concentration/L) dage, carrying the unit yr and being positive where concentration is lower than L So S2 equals 1.3 yr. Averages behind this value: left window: 74.3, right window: 64.9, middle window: 66.5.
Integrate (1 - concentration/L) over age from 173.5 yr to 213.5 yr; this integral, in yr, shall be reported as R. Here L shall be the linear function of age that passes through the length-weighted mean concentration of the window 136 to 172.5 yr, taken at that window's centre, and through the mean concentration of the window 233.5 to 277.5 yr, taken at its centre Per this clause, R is 3.3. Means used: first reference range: 79.5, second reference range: 66.2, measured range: 68.2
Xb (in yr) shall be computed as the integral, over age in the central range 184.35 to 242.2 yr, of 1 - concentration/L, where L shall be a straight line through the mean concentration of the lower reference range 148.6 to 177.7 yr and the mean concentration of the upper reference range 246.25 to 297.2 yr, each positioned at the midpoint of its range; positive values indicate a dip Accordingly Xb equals 4.7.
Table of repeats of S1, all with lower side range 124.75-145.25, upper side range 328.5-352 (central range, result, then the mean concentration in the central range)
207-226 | 2.1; 64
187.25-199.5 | 0.9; 68.4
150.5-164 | -1.3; 83.3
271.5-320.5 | 0.9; 65.7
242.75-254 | 0.7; 65.4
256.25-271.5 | 0.3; 67.7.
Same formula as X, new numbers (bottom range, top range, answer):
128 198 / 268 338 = 0.86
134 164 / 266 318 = 0.81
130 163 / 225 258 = 0.83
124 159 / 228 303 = 0.84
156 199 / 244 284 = 0.91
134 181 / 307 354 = 0.83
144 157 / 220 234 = 0.81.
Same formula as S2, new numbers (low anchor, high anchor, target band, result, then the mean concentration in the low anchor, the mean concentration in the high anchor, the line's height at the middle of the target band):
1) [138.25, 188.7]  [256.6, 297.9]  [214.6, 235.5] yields 1.5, 76.4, 66.3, 70.9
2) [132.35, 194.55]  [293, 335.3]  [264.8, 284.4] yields 0.8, 75.8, 65.3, 68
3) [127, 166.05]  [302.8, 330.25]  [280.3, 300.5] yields 0.3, 79.8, 64.8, 67.1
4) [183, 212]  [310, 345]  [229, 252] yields -0.1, 67.5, 63.9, 66.3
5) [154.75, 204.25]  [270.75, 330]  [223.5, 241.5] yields 0.6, 72.1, 65.3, 69.1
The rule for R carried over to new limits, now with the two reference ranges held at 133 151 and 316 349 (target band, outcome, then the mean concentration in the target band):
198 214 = 1.7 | 66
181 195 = 1.2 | 69.3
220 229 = 1.0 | 64.5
